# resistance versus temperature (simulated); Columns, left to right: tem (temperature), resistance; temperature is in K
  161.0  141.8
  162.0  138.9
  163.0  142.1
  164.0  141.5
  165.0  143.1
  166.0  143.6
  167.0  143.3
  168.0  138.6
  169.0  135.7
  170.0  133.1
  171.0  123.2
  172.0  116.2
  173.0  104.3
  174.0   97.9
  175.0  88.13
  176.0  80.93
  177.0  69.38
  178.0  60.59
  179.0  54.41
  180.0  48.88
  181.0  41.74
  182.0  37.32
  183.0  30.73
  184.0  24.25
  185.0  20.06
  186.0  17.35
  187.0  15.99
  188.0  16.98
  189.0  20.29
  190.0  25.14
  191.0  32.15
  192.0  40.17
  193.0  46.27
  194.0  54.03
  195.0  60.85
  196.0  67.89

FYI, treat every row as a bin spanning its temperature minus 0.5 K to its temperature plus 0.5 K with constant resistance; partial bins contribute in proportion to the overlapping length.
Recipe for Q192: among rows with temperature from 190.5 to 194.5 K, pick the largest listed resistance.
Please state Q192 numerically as 54.03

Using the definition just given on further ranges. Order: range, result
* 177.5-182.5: 60.59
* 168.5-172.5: 135.7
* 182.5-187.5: 30.73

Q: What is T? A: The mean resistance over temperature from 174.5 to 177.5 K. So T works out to 79.5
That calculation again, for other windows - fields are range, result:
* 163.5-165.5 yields 142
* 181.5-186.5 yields 25.9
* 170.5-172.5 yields 120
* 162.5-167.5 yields 143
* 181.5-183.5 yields 34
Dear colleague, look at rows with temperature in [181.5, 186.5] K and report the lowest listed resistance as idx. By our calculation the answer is 17.35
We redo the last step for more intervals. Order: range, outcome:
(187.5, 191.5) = 16.98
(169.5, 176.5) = 80.93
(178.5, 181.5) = 41.74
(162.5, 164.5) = 141.5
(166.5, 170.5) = 133.1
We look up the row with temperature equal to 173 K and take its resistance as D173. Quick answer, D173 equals 104.3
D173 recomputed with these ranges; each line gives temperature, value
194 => 54.03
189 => 20.29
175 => 88.13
